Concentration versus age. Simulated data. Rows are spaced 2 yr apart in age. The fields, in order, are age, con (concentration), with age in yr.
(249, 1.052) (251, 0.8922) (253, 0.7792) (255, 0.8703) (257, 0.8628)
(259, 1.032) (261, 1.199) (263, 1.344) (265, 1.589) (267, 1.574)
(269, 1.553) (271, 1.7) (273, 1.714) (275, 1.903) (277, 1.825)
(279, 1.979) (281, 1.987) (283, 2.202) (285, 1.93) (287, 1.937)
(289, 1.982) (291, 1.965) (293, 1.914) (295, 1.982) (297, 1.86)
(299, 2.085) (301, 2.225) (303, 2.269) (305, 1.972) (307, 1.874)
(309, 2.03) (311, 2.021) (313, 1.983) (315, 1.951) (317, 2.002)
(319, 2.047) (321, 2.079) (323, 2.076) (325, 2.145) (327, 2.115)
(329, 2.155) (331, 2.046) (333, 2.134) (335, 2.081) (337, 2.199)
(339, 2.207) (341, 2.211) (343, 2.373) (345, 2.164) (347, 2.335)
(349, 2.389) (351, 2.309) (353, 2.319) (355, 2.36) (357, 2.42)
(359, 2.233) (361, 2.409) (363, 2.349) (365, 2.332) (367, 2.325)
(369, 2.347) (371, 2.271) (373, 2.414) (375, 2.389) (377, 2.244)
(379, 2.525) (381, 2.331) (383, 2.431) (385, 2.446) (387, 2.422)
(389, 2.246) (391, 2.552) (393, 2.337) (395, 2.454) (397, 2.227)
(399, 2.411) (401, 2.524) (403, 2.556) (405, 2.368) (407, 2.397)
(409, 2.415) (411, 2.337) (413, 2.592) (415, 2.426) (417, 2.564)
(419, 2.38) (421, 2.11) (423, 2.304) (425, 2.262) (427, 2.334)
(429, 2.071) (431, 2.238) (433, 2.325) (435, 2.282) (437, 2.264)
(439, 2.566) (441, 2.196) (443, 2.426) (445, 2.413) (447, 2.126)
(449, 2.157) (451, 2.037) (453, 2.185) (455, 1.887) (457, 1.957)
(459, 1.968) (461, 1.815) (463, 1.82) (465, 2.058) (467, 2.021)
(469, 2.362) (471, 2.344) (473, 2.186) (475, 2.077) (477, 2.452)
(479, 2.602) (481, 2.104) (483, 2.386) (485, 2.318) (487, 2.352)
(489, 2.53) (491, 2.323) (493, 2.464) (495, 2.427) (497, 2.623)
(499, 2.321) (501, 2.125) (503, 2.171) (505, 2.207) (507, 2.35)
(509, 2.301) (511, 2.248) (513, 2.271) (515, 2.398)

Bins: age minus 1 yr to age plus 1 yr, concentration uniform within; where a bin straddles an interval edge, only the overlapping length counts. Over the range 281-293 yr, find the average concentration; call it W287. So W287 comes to 1.99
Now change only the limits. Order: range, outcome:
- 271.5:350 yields 2.06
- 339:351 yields 2.29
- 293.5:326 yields 2.04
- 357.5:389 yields 2.36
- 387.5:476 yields 2.26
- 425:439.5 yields 2.29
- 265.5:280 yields 1.74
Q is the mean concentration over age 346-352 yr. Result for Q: 2.34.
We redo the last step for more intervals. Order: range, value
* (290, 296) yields 1.95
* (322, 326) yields 2.11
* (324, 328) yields 2.13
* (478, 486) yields 2.35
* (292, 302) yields 2.01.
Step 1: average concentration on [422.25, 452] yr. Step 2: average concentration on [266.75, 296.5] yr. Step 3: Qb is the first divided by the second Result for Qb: 1.20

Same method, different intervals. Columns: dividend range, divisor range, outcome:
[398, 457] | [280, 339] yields 1.13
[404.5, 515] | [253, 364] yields 1.16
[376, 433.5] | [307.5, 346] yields 1.13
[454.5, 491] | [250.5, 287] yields 1.44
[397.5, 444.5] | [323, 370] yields 1.05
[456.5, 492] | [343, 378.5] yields 0.95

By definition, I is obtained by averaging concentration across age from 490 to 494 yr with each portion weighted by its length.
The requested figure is 2.39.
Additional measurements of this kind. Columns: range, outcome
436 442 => 2.34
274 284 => 1.98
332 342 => 2.17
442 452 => 2.23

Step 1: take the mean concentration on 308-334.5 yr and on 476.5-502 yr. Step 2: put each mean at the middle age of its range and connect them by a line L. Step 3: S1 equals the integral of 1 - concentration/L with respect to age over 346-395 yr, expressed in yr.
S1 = -4.77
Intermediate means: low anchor 2.06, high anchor 2.39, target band 2.37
